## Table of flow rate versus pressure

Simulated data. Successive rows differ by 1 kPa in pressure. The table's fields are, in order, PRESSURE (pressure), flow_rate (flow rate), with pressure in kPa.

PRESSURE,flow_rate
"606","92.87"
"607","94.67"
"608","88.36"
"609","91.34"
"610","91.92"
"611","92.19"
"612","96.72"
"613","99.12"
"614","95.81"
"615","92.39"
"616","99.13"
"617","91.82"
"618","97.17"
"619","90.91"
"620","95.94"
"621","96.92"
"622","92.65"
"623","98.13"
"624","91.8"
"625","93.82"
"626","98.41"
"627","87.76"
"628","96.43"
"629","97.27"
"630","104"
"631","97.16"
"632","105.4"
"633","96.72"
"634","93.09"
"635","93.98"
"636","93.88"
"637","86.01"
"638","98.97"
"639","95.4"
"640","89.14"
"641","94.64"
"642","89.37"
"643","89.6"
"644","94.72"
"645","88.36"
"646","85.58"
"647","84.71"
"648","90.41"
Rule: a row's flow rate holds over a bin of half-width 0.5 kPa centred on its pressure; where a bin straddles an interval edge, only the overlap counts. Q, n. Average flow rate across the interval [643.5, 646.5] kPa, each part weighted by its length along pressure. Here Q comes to 89.6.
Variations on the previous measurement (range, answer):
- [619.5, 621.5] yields 96.4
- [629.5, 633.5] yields 101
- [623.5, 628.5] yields 93.6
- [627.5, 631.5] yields 98.7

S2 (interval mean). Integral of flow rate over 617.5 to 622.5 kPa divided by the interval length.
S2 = 94.7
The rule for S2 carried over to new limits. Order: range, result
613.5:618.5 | 95.3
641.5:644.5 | 91.2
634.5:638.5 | 93.2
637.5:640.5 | 94.5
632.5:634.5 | 94.9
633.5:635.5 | 93.5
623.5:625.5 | 92.8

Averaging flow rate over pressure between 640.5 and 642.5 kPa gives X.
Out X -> 92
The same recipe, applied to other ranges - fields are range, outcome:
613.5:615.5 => 94.1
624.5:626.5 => 96.1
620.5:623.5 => 95.9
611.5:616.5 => 96.6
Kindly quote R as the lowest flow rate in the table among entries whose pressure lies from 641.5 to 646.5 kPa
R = 85.58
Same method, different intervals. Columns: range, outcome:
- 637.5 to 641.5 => 89.14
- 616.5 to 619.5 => 90.91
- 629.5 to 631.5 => 97.16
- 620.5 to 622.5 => 92.65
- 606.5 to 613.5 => 88.36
